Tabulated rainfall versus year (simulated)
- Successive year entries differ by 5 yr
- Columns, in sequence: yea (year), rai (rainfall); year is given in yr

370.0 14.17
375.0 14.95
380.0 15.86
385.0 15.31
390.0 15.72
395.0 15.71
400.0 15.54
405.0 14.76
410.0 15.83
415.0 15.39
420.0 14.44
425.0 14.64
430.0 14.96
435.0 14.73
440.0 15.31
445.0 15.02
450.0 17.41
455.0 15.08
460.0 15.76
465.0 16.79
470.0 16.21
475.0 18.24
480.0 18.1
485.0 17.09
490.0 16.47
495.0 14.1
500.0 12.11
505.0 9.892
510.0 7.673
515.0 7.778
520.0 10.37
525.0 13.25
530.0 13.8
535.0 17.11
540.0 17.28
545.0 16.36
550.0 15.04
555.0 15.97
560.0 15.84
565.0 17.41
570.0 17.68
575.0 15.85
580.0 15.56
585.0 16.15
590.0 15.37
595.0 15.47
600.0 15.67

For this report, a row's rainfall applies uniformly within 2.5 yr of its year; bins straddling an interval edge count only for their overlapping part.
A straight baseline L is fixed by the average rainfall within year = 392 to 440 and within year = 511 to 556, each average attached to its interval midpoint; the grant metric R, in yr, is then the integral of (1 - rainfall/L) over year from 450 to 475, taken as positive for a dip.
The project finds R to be -2.9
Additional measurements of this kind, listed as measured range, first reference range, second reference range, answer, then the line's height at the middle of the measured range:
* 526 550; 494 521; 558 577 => -4.2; 13.5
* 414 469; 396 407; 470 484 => 3.7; 16.5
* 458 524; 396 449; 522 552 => 6.1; 15.3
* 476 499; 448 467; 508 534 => -4.1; 13.8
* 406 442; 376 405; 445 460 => 1.7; 15.8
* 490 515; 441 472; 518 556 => 6.9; 15.4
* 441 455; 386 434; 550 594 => -0.4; 15.4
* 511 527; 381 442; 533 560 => 5.9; 16.1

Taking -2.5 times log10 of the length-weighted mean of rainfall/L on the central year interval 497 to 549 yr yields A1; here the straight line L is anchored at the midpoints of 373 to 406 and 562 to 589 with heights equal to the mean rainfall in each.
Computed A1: 0.27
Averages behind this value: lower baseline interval 15.4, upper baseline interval 16.5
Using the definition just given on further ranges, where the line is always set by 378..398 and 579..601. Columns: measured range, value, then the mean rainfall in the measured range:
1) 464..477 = -0.095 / 17.1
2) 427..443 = 0.046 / 15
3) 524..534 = 0.113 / 14.1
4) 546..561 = -0.002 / 15.7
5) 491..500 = 0.125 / 13.9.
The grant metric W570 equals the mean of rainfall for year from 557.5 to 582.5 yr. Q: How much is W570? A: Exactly 16.5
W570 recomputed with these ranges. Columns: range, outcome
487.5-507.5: 13.1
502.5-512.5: 8.78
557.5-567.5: 16.6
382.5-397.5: 15.6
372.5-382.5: 15.4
